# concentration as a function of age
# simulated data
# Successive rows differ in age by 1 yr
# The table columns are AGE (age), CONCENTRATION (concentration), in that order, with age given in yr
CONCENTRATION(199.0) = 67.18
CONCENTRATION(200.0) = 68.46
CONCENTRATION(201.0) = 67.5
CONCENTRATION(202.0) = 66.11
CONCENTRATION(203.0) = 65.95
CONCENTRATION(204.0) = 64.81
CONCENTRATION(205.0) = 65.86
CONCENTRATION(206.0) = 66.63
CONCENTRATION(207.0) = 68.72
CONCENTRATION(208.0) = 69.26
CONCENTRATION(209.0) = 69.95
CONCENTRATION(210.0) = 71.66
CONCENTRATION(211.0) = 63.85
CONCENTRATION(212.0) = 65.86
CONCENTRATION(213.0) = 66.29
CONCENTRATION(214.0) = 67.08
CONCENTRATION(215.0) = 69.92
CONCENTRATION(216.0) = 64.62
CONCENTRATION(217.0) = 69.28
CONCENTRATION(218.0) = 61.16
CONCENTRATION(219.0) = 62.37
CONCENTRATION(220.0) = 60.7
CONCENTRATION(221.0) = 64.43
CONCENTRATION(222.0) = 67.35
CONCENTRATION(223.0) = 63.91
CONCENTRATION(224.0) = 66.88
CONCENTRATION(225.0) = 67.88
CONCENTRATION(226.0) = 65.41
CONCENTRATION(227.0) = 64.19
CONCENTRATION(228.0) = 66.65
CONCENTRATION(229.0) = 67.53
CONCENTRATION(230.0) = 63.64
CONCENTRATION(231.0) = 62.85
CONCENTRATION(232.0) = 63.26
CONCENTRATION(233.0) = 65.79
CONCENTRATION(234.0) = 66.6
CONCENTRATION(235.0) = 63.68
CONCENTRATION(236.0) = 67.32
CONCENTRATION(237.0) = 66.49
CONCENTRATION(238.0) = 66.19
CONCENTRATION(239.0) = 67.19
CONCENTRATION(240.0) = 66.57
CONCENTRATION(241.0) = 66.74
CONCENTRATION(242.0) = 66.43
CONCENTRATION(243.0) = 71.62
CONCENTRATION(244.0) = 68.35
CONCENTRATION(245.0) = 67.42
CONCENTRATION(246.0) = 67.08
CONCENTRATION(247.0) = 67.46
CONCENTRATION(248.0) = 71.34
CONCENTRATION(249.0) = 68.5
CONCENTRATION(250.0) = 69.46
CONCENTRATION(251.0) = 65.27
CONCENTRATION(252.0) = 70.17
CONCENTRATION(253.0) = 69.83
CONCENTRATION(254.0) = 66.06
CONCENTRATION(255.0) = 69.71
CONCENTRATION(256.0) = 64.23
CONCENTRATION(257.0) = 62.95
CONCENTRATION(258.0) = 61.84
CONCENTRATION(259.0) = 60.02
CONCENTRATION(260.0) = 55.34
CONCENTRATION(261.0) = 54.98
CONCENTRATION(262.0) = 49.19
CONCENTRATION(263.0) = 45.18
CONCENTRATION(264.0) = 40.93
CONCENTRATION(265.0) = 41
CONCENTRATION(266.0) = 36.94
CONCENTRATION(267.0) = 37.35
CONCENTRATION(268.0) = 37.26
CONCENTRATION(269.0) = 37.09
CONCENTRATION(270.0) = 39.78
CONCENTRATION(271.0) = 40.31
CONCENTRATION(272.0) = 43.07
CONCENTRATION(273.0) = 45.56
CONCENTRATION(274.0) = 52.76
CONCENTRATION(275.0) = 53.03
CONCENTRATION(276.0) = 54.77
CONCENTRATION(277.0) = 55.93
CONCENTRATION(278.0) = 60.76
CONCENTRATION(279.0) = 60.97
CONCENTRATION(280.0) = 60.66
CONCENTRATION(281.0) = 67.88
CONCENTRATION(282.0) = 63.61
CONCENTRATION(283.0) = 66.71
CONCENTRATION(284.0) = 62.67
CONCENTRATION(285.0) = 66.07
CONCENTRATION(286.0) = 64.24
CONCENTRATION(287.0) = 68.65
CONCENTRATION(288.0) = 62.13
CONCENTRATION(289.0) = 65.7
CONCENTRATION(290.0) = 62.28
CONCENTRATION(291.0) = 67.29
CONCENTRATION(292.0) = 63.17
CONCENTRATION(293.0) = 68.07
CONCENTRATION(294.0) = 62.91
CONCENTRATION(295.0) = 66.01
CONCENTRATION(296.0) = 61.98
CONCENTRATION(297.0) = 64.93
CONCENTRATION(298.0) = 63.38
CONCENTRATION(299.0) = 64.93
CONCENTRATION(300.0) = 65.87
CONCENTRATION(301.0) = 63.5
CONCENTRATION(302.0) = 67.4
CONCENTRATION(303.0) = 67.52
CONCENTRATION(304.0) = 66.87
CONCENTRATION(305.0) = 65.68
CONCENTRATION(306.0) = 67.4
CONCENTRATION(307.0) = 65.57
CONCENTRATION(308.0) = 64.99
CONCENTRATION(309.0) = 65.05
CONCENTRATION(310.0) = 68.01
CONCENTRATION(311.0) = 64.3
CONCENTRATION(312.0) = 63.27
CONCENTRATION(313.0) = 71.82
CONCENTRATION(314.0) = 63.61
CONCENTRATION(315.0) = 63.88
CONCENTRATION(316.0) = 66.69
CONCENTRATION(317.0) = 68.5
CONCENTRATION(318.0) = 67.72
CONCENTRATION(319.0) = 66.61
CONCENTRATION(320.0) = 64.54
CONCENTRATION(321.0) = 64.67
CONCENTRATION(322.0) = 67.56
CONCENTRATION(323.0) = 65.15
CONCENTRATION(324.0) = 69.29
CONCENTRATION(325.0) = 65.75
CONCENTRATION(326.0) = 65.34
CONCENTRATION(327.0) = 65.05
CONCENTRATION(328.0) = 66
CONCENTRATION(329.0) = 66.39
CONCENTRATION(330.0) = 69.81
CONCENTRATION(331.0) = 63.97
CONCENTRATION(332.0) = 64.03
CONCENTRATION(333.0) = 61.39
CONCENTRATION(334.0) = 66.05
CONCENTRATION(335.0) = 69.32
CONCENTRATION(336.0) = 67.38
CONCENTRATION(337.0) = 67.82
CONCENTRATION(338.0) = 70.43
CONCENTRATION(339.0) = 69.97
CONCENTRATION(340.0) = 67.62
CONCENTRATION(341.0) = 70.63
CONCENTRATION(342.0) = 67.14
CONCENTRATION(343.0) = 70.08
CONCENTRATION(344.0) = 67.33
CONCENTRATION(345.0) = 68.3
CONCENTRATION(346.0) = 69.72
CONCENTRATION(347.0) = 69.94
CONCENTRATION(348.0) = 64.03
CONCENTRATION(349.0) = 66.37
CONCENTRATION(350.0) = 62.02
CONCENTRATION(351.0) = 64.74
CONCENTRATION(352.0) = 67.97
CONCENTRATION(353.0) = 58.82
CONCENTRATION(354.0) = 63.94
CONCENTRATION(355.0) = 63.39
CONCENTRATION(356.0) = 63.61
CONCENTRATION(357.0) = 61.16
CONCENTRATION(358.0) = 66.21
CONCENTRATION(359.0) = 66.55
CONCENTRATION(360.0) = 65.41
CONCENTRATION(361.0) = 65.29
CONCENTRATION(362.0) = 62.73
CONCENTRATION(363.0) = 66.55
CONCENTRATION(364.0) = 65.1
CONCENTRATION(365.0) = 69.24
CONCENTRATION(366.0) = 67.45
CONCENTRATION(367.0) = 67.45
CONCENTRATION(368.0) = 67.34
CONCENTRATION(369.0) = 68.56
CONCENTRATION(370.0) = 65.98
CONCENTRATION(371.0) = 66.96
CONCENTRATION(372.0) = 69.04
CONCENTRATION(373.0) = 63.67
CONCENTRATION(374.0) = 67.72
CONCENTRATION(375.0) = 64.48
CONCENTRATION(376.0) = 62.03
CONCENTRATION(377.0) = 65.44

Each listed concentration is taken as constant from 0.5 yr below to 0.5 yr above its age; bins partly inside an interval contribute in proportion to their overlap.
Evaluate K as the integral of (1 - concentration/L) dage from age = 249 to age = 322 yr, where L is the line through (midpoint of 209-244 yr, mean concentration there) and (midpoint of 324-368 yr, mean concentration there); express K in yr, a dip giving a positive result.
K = 6.2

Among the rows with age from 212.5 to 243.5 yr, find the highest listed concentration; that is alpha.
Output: 71.62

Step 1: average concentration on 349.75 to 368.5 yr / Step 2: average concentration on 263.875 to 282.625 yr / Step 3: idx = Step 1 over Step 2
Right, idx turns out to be 1.32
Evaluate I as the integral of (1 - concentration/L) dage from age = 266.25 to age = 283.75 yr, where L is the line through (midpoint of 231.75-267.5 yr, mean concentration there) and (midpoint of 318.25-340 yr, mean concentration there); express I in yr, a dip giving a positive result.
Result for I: 3.3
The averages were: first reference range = 61.9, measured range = 51.6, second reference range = 66.5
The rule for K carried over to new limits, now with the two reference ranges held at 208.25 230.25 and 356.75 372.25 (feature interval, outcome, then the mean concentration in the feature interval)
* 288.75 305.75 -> 0.3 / 65.2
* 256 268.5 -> 3.2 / 49.2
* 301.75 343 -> -0.2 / 66.6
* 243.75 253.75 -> -0.4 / 68.4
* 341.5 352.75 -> -0.1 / 66.9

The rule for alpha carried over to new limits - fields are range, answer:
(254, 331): 71.82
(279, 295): 68.65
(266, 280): 60.97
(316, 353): 70.63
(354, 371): 69.24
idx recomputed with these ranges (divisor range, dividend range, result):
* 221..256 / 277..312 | 0.97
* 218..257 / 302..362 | 1.00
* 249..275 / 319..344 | 1.26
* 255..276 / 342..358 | 1.35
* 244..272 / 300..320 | 1.18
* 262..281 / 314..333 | 1.39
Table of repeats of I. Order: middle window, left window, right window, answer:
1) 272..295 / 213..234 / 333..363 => 1.56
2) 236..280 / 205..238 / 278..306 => 5.06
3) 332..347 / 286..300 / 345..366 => -0.66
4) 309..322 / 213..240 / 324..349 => 0.15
